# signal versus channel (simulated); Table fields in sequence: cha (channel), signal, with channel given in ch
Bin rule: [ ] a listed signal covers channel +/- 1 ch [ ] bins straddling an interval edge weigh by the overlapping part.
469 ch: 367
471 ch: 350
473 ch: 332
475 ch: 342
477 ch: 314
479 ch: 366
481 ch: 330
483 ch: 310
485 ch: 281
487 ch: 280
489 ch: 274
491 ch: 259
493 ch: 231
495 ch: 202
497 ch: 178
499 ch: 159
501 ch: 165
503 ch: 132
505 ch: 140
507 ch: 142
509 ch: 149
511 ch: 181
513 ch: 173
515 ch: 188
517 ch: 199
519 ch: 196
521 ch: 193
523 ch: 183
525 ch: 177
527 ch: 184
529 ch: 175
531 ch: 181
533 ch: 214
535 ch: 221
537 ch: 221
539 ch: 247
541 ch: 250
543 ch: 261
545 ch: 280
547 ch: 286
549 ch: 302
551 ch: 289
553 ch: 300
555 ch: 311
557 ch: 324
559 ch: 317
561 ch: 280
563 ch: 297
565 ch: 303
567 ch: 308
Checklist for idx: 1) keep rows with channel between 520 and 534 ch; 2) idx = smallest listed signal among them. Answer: 175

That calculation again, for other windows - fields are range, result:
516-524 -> 183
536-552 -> 221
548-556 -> 289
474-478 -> 314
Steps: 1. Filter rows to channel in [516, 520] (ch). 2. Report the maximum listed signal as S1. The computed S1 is 199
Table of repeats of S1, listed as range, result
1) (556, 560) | 324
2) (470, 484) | 366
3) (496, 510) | 178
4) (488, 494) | 274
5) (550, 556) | 311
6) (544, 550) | 302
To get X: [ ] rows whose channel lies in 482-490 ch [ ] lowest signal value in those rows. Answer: 274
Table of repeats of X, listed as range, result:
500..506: 132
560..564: 280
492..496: 202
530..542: 181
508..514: 149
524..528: 177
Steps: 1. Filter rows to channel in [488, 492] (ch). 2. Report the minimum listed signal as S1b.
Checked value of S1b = 259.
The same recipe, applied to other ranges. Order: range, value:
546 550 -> 286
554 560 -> 311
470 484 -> 310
